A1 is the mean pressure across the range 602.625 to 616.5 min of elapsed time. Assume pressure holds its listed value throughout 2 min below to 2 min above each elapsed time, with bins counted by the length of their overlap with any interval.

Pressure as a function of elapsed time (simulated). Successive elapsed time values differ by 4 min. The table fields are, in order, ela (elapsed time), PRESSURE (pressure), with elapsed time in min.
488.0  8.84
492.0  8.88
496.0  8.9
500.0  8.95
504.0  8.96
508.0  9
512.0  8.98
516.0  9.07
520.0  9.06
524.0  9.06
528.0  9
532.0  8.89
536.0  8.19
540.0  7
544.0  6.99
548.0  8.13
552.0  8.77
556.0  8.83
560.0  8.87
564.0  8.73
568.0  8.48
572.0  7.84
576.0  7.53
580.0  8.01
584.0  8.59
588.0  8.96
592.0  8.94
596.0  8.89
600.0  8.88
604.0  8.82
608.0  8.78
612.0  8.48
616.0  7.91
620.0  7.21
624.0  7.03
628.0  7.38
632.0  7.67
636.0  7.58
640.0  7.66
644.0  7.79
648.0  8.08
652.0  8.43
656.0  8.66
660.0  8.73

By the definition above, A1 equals 8.55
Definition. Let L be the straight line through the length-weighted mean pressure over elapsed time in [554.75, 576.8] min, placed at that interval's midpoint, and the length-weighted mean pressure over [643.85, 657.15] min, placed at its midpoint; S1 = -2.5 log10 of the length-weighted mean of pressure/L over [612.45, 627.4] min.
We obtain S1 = 0.114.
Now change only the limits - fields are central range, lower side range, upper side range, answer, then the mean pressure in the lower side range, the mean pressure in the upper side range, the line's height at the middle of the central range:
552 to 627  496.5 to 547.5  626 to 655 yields -0.03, 8.59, 7.83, 8.16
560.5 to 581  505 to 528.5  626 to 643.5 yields 0.03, 9.03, 7.59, 8.37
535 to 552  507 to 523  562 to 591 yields 0.14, 9.03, 8.33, 8.71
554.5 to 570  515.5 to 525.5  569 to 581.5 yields -0.08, 9.06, 7.84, 8.13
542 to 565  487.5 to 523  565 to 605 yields 0.04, 8.97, 8.49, 8.68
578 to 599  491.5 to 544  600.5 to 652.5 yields -0.06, 8.69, 7.92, 8.19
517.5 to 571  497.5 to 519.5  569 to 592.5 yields 0.02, 8.99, 8.28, 8.64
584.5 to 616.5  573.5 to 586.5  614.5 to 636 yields -0.13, 8.07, 7.44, 7.79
